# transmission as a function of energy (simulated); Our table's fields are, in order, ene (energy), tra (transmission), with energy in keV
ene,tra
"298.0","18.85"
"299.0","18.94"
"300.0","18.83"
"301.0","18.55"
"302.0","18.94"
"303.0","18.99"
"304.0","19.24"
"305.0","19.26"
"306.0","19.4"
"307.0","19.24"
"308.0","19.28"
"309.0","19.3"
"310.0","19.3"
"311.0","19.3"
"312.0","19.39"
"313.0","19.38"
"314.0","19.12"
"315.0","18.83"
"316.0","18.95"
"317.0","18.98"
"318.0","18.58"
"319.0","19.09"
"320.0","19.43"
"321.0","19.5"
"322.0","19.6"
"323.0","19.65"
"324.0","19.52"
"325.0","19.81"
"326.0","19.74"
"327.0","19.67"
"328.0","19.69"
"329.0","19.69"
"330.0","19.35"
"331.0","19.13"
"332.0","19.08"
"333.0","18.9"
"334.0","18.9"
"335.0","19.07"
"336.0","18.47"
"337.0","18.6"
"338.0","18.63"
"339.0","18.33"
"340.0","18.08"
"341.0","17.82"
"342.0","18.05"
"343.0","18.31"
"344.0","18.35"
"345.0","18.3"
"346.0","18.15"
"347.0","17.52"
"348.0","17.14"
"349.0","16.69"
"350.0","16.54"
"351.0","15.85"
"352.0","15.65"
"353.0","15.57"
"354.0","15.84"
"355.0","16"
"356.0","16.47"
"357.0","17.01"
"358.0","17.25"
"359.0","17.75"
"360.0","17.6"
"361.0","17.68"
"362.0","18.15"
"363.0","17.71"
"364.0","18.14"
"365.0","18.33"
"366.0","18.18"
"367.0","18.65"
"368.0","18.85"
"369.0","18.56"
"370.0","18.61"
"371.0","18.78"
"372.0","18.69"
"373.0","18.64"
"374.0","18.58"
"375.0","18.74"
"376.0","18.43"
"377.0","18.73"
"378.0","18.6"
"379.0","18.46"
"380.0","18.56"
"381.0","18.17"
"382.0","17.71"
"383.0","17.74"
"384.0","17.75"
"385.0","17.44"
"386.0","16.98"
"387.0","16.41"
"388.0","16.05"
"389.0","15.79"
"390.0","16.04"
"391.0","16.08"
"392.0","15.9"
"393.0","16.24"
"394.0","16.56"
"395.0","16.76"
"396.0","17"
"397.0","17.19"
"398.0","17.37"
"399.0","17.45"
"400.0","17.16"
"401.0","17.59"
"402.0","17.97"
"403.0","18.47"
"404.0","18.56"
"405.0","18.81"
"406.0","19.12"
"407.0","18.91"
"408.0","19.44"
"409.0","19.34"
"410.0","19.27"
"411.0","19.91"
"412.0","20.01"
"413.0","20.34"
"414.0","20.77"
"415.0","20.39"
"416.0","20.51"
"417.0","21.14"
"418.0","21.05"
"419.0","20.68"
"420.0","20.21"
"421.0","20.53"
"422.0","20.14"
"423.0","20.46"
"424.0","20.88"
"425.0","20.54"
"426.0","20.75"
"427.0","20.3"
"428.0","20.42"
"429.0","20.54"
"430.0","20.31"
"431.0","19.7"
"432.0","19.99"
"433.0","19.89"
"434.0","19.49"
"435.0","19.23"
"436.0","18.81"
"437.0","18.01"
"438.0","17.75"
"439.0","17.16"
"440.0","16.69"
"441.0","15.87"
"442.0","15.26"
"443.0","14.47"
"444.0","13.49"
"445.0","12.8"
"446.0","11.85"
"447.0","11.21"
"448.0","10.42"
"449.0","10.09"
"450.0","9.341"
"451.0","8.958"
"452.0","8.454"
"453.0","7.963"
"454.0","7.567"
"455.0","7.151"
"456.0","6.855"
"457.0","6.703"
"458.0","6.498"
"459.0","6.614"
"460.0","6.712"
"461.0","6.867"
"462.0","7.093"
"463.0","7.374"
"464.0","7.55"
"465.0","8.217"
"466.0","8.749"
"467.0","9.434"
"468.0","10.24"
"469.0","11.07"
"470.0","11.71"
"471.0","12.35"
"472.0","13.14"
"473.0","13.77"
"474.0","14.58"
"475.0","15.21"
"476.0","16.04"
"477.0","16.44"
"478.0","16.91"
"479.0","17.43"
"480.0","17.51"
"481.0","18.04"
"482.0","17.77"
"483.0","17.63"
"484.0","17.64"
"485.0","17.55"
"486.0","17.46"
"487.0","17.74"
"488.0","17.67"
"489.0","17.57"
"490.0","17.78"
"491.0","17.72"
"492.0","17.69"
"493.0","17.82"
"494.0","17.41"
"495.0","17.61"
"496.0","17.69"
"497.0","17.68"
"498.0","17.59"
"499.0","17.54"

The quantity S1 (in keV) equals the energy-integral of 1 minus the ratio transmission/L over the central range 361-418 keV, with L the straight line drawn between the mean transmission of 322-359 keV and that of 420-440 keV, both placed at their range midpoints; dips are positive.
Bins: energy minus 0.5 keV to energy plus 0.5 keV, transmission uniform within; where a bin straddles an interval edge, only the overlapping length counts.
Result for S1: 2.2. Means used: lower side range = 18.1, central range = 18.2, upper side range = 19.7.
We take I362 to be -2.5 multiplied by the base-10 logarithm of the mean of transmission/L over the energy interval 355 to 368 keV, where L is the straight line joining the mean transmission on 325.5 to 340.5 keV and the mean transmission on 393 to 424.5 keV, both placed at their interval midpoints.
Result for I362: 0.08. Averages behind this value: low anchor 19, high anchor 19.1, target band 17.7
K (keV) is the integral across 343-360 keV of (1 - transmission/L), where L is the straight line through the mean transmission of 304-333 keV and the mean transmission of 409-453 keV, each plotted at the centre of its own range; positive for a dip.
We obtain 1.7 keV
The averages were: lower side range 19.3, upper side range 17.5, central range 16.9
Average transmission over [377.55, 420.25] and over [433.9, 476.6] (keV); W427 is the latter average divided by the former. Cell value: 0.63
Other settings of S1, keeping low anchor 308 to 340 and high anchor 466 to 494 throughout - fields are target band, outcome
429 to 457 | 4.3 keV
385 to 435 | -4.8 keV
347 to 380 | 1.1 keV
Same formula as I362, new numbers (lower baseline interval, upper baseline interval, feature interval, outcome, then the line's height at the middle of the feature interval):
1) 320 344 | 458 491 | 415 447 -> -0.22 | 15.2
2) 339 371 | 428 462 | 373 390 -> -0.09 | 16.2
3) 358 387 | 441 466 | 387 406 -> -0.11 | 15.5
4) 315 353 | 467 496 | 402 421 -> -0.15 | 17.2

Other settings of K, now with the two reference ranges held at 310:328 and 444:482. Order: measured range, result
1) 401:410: -2.8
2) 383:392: -0.7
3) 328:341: -0.3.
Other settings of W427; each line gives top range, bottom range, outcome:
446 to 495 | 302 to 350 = 0.67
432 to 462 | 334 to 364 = 0.70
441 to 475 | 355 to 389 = 0.56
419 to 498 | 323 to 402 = 0.83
